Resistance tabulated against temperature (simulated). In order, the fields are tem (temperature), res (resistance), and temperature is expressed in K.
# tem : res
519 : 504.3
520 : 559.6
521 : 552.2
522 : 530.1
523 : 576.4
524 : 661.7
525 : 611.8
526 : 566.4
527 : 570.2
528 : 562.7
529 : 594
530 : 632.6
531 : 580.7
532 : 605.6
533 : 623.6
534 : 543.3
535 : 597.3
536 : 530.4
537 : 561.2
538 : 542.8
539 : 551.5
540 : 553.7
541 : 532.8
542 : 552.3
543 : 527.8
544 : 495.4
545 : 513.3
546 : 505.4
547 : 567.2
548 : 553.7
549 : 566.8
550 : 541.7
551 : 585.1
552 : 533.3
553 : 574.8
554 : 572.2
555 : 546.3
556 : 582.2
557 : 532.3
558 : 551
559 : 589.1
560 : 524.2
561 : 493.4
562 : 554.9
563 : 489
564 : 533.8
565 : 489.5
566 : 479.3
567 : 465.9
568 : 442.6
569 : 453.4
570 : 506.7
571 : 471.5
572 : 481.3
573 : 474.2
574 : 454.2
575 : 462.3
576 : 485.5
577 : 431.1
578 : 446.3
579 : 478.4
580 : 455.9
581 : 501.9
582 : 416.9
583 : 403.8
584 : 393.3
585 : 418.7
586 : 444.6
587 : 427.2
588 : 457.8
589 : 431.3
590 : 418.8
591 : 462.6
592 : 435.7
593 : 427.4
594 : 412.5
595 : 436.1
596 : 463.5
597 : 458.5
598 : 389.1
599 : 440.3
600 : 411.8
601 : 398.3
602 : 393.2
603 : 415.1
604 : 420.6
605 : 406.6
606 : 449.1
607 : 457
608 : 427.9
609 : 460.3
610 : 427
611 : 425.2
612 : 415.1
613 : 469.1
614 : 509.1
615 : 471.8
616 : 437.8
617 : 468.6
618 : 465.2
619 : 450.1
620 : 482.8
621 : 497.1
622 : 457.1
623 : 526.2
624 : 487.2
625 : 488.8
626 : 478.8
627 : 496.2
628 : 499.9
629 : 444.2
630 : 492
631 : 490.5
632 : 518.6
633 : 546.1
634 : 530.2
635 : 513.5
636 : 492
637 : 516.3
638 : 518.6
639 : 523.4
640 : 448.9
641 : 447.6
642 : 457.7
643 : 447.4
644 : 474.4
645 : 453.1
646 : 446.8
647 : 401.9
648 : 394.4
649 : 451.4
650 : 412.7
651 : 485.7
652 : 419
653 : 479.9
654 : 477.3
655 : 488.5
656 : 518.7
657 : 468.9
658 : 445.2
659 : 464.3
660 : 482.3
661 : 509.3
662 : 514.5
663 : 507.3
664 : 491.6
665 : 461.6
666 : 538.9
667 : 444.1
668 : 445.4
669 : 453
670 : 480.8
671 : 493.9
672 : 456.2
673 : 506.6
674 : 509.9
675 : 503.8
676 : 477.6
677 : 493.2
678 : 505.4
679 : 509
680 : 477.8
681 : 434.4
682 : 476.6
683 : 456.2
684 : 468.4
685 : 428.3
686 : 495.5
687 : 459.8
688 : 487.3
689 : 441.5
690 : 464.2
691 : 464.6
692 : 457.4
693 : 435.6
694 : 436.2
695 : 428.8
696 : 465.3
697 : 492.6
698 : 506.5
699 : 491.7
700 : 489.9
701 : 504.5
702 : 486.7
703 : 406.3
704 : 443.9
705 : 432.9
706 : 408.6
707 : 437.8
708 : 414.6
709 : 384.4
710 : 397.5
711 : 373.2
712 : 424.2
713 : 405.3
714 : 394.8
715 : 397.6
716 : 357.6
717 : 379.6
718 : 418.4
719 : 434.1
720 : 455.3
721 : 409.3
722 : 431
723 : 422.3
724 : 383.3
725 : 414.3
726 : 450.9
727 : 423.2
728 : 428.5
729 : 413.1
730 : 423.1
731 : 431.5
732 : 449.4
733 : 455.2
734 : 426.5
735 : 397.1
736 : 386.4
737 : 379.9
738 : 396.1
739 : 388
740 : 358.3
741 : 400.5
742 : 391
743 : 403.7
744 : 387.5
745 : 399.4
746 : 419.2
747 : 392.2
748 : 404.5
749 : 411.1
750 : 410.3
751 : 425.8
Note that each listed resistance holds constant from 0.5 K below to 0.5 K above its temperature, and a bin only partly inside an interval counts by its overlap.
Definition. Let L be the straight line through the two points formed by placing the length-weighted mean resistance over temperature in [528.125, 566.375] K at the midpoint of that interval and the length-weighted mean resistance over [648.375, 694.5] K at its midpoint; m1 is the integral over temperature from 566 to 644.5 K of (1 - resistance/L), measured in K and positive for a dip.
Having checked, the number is 8.3 K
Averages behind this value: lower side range 550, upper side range 473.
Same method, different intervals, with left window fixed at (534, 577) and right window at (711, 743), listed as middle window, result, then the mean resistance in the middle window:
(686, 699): -0.9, 464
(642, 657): 0.2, 454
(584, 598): 1.8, 435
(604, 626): 1.1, 460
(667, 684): -1.3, 479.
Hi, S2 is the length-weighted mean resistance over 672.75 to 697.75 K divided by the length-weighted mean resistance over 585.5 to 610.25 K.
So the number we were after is 1.1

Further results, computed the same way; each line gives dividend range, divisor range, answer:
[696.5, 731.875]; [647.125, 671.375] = 0.91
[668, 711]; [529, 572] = 0.86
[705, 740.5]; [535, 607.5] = 0.85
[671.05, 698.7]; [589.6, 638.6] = 1.02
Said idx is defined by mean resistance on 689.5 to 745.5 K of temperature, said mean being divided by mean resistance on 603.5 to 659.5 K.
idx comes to 0.9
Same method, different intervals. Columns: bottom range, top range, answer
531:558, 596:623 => 0.80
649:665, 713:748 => 0.86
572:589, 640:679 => 1.05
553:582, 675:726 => 0.89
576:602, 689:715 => 1.01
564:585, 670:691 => 1.04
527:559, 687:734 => 0.78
